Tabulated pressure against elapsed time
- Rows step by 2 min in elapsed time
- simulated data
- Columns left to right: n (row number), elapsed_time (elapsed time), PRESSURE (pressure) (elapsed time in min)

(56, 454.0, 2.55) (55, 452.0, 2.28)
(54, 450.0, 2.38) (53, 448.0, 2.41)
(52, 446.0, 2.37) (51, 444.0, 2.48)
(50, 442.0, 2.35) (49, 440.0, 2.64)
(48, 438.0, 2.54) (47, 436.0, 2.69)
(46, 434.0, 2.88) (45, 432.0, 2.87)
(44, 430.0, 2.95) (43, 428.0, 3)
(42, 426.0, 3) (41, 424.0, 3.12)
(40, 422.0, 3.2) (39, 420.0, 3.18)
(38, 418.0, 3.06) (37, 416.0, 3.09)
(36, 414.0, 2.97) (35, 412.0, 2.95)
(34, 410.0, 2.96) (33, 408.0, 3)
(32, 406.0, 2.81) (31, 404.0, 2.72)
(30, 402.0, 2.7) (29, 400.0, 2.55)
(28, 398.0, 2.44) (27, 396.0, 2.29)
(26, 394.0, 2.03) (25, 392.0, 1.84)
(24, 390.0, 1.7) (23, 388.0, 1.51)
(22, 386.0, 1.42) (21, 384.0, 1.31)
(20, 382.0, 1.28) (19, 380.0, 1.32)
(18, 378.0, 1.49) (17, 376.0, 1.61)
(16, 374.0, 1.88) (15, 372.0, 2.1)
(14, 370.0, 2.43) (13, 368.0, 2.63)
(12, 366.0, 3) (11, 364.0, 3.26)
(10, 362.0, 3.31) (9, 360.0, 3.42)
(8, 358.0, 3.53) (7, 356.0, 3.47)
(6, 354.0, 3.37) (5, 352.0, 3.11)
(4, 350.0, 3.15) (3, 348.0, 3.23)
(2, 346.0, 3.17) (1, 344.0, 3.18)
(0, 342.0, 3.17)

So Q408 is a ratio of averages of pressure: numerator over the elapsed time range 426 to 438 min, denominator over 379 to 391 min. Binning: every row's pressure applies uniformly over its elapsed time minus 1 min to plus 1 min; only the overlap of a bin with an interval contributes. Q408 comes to 2.0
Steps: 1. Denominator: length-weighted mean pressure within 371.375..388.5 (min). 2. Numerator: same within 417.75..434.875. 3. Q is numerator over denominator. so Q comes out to 2.0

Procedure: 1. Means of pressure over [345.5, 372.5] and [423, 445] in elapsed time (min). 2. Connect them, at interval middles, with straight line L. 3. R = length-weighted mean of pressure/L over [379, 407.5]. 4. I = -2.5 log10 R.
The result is 0.41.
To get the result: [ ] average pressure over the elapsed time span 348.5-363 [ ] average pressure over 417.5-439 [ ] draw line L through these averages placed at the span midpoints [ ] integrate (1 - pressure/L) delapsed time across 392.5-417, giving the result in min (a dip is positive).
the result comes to 3.0 min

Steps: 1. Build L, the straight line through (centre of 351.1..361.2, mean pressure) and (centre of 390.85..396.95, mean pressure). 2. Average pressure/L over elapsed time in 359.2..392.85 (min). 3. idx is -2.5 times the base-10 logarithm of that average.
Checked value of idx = 0.295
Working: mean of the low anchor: 3.38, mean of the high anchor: 2.04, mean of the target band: 2.08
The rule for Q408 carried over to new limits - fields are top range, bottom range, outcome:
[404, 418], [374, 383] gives 2.00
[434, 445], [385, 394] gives 1.55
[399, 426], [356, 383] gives 1.21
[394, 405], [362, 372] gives 0.89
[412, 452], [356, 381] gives 1.10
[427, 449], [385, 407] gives 1.22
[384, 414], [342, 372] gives 0.75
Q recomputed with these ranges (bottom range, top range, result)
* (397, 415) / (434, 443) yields 0.93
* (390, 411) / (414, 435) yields 1.22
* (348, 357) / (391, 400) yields 0.67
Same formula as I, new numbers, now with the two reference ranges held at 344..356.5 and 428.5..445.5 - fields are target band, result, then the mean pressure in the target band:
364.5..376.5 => 0.31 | 2.34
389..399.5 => 0.38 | 2.08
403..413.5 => -0.01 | 2.89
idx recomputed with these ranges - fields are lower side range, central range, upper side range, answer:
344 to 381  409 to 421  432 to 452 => -0.164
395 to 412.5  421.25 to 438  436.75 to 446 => -0.148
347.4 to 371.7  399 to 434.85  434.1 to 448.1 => -0.094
